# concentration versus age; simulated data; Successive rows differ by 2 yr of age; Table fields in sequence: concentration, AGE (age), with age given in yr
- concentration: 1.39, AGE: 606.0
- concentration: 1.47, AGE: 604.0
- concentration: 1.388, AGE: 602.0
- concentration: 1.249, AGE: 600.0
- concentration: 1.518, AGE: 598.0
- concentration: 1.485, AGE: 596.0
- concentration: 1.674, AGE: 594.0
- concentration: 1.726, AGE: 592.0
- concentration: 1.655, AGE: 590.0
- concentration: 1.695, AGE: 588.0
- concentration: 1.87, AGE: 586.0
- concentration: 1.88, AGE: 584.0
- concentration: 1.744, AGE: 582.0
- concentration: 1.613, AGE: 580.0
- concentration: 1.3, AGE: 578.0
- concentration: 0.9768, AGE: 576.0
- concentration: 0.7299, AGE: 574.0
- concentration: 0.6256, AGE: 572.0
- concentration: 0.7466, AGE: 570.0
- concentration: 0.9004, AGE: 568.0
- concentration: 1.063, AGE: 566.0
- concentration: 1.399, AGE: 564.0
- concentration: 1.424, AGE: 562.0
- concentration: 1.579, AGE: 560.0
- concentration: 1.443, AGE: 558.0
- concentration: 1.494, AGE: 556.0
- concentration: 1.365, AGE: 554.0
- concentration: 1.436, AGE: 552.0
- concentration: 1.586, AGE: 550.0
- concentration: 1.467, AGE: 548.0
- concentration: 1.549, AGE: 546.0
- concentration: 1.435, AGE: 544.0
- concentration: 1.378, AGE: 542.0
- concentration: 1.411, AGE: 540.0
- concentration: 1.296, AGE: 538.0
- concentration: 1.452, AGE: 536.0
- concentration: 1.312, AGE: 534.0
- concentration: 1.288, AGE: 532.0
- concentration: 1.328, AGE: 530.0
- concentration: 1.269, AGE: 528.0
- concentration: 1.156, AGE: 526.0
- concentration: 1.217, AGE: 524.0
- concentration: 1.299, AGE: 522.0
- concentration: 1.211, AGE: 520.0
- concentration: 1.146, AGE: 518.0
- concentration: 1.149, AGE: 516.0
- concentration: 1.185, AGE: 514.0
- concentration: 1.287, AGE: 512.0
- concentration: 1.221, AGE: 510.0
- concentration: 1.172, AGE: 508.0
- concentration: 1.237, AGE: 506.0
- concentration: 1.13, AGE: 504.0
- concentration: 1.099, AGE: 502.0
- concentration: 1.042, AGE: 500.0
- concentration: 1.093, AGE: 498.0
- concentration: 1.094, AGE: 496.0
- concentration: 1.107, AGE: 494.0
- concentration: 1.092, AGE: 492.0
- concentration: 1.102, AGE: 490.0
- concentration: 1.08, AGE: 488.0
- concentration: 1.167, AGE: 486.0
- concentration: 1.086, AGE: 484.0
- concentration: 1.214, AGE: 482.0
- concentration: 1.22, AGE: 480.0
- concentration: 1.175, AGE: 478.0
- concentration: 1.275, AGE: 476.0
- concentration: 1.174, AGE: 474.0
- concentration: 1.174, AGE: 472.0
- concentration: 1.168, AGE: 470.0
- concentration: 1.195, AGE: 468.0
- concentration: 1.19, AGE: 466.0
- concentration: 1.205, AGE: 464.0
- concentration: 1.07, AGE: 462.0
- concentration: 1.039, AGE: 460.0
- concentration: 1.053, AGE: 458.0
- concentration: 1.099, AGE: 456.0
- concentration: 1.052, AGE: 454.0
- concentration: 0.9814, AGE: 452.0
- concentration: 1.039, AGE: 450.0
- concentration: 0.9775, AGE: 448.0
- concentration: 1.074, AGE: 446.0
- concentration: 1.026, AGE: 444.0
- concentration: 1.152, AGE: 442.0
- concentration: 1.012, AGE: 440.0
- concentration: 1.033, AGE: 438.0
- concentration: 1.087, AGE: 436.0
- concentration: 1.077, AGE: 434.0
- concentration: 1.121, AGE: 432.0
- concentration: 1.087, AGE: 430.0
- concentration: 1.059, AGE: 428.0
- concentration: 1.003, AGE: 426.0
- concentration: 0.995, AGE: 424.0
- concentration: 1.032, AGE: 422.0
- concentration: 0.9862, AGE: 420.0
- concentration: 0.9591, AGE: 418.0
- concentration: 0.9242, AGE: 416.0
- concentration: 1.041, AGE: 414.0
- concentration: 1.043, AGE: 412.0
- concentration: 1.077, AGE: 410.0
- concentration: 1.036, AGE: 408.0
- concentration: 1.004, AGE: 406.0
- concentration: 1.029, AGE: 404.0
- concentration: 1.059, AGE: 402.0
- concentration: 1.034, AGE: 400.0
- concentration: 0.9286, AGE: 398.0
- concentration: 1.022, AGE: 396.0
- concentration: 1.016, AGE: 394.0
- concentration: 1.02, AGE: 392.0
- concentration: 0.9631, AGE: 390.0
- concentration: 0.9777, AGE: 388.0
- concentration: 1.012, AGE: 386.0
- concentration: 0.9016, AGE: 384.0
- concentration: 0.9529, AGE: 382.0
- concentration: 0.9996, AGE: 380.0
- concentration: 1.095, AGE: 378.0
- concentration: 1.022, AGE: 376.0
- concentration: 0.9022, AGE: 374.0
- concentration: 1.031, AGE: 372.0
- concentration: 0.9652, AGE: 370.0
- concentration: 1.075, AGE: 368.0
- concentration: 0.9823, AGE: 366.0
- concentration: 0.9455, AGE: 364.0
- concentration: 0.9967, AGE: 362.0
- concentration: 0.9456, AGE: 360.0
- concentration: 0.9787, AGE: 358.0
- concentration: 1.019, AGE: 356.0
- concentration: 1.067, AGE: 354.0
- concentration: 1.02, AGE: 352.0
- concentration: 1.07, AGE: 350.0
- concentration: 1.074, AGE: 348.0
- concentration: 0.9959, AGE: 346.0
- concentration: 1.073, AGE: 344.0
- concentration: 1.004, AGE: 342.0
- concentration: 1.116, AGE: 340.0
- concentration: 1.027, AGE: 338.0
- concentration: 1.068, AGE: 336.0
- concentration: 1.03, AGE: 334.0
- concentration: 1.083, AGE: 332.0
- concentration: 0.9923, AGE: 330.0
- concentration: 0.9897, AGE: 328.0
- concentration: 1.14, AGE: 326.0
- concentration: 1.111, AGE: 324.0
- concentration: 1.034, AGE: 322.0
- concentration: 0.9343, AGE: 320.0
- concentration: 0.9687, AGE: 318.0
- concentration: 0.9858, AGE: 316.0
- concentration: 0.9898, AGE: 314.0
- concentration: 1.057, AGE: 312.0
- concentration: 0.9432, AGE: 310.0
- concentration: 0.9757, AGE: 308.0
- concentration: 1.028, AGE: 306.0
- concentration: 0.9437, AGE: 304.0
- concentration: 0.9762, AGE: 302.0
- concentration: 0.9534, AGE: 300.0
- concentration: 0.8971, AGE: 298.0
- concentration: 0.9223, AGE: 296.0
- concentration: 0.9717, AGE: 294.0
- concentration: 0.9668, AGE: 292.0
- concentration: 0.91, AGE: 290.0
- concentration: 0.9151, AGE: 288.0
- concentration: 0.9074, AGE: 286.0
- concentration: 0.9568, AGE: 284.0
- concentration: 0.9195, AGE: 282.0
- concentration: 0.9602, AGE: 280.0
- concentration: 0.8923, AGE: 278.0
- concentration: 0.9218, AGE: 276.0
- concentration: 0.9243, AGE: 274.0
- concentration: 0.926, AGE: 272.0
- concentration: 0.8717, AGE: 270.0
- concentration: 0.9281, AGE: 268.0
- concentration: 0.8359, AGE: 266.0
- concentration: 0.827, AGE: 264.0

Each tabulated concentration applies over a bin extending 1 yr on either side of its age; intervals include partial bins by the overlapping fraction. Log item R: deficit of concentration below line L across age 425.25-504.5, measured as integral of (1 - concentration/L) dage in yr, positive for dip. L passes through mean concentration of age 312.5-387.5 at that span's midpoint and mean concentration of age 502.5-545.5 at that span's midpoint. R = 5.26 yr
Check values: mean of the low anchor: 1.02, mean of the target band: 1.1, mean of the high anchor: 1.27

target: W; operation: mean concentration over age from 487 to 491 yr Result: 1.09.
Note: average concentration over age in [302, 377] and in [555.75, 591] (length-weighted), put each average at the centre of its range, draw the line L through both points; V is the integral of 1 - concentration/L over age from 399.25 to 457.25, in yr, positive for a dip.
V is 5.1 yr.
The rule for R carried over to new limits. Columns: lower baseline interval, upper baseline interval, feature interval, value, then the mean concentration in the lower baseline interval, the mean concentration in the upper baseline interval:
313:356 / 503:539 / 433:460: 2.5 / 1.04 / 1.24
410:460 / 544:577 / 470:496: -0.9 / 1.04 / 1.24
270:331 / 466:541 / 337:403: 2.2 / 0.966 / 1.2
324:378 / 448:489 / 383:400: 1.3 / 1.03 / 1.13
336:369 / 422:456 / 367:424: 1.9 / 1.03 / 1.05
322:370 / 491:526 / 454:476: -0.2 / 1.03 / 1.16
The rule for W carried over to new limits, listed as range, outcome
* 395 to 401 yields 0.995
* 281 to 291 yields 0.922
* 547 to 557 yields 1.47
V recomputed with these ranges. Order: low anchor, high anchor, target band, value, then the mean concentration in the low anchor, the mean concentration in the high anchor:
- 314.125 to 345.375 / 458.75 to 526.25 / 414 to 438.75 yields 1.8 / 1.04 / 1.16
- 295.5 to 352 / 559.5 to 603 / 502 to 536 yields 1.5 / 1.01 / 1.37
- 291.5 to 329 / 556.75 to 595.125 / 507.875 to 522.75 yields 0.9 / 0.989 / 1.37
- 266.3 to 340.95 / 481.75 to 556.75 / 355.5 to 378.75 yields 1.4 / 0.975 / 1.25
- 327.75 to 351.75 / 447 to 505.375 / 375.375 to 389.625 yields 1.0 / 1.04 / 1.12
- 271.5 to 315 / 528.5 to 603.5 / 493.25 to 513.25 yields 2.2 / 0.948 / 1.39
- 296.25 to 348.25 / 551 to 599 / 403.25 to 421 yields 2.1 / 1.01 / 1.39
